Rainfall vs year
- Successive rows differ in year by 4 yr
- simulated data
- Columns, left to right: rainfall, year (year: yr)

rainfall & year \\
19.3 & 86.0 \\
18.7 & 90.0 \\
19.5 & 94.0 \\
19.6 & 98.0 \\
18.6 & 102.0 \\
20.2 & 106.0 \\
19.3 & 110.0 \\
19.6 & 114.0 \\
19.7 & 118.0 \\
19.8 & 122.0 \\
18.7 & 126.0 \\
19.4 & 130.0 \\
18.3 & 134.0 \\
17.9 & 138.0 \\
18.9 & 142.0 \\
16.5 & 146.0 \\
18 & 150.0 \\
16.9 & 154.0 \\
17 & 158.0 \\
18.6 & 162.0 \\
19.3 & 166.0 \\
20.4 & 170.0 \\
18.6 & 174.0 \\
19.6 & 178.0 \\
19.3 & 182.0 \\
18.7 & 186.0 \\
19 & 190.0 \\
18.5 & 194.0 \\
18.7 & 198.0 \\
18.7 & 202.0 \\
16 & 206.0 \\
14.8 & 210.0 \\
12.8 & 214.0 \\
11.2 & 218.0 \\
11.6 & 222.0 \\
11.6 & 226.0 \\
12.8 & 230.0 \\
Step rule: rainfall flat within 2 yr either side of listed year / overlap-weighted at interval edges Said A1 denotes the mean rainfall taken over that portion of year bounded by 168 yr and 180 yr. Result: 19.5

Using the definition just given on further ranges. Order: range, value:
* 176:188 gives 19.2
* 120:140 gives 18.8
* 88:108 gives 19.3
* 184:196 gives 18.7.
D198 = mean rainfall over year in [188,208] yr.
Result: 18.2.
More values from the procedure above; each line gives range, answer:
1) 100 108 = 19.4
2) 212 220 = 12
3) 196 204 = 18.7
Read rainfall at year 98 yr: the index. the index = 19.6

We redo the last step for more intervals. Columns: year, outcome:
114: 19.6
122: 19.8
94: 19.5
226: 11.6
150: 18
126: 18.7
